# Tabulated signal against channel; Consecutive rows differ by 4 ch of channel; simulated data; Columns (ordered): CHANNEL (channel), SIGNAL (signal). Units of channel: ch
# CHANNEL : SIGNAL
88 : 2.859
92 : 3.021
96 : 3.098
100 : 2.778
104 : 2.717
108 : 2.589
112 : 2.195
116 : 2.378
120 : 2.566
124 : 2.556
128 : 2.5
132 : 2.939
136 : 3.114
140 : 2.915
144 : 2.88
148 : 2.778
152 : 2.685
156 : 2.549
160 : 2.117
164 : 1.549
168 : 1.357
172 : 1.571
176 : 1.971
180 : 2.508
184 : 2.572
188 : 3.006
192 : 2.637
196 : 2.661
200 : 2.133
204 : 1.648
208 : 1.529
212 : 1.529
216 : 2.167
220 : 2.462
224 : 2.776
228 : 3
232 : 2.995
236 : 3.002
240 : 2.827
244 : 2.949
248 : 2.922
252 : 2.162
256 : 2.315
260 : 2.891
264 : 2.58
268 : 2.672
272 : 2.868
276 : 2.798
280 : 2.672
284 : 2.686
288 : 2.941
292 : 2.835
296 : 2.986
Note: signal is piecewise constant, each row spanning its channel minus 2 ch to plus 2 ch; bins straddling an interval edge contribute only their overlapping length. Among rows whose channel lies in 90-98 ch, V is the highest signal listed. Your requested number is 3.098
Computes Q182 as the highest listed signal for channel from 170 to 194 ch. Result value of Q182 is 3.006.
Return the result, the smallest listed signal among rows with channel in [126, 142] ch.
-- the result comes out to 2.5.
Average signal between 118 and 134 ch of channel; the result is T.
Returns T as 2.64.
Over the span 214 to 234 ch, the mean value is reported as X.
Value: 2.68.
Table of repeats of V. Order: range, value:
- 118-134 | 2.939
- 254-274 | 2.891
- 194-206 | 2.661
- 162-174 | 1.571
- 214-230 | 3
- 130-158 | 3.114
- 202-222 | 2.462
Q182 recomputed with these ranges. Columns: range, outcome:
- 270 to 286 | 2.868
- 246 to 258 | 2.922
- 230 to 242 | 3.002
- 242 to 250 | 2.949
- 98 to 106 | 2.778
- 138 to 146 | 2.915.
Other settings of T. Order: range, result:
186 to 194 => 2.82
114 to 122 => 2.47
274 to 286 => 2.72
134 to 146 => 2.97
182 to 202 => 2.6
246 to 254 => 2.54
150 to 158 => 2.62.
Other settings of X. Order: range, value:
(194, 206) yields 2.15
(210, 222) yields 2.05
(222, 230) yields 2.89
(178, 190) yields 2.7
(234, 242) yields 2.91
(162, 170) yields 1.45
